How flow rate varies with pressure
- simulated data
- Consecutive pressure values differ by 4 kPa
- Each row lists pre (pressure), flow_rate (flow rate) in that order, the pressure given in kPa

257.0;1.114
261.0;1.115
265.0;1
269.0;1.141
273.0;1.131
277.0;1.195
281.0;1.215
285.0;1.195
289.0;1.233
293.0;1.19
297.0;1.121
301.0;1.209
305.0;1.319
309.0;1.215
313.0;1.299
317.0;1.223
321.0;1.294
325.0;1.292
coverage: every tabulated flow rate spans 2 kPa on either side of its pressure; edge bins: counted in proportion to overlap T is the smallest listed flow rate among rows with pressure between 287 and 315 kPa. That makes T 1.121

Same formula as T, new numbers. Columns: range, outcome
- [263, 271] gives 1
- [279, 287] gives 1.195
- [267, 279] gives 1.131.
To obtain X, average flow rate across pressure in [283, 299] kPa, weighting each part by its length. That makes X 1.18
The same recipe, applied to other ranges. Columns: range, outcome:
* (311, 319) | 1.26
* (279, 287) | 1.21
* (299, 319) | 1.25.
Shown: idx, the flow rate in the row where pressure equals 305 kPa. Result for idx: 1.319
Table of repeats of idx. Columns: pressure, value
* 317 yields 1.223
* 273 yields 1.131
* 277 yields 1.195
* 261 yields 1.115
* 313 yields 1.299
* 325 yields 1.292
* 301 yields 1.209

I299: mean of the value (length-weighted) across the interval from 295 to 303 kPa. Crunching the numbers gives 1.17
